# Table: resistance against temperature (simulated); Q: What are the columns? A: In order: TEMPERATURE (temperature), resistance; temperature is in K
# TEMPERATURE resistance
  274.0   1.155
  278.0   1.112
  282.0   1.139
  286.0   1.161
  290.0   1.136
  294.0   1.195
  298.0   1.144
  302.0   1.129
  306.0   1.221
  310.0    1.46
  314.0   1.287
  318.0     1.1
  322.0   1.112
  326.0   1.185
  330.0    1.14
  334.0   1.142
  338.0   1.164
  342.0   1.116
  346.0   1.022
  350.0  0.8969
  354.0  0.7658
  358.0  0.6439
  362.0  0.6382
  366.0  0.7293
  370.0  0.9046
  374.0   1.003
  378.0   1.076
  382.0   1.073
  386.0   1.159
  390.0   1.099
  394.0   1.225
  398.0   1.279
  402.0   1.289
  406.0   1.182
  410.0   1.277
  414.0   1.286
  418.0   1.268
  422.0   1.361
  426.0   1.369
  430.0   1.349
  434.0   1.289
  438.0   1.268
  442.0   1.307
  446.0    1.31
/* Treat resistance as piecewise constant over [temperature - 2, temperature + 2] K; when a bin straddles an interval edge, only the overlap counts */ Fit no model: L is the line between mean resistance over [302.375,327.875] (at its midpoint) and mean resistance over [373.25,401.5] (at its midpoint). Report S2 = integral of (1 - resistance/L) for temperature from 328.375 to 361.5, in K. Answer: 6.2 K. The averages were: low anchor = 1.22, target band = 0.969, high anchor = 1.14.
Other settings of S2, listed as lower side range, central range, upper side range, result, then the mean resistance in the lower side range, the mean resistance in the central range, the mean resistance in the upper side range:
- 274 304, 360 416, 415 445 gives 7.96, 1.15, 1.09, 1.31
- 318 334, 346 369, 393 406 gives 8.14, 1.14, 0.767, 1.25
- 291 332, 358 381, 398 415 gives 7.00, 1.2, 0.859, 1.26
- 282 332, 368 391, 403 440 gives 3.76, 1.19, 1.05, 1.29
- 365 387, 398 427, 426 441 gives -2.22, 0.995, 1.29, 1.31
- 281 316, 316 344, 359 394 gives -0.66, 1.21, 1.14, 0.966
